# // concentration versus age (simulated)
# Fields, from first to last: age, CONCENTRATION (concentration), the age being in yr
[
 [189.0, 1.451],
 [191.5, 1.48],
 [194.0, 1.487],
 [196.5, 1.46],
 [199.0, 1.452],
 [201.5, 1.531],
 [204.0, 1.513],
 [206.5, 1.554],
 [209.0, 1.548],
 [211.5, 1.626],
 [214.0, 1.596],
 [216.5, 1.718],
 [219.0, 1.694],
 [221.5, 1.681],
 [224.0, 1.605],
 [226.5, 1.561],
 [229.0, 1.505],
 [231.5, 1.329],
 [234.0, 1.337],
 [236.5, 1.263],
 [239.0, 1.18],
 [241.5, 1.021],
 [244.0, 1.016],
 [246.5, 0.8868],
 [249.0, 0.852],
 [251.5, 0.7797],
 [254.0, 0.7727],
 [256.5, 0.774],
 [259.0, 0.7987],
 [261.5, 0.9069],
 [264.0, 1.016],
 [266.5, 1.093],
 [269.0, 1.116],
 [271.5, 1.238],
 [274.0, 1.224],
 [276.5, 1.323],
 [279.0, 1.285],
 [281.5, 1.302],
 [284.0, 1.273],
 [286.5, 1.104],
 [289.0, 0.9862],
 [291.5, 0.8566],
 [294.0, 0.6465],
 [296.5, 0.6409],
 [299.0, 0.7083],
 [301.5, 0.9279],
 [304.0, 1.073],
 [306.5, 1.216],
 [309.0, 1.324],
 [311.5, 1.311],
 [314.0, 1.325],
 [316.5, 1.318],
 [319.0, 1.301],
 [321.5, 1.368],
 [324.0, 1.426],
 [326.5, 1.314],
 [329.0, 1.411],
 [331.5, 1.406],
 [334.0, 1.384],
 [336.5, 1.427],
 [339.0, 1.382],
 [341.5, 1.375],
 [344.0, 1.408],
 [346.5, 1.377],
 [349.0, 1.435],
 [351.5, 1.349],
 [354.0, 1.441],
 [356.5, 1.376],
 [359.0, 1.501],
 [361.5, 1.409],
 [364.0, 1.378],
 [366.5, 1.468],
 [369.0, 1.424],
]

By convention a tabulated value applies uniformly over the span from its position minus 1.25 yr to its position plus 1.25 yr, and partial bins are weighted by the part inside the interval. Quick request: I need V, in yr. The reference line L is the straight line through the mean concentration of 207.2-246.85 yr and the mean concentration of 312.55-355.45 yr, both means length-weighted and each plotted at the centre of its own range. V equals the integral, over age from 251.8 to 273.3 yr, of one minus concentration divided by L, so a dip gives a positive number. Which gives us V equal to 6.8 yr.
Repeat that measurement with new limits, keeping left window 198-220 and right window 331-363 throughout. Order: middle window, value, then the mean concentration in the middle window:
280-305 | 8.84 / 0.954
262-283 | 4.34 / 1.19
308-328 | 1.46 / 1.34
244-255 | 4.92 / 0.846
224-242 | 2.38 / 1.35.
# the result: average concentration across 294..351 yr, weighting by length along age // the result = 1.25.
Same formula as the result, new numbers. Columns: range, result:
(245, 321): 1.05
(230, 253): 1.08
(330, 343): 1.4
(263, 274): 1.13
